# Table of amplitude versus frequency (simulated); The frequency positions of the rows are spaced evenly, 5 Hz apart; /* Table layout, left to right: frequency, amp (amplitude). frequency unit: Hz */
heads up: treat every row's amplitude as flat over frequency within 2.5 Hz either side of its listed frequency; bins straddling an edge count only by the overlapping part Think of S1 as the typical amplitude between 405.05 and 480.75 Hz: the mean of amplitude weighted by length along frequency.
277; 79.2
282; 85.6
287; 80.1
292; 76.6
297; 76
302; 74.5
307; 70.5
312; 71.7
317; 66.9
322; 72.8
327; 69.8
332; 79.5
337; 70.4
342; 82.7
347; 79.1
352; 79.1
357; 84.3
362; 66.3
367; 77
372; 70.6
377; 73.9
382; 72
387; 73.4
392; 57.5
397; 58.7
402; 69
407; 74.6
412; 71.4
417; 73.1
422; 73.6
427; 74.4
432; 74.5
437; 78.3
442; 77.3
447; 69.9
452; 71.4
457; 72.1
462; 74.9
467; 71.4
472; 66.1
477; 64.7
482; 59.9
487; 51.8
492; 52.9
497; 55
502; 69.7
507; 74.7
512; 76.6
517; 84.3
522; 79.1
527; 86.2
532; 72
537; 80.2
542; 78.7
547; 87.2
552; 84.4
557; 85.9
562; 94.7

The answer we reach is 72.3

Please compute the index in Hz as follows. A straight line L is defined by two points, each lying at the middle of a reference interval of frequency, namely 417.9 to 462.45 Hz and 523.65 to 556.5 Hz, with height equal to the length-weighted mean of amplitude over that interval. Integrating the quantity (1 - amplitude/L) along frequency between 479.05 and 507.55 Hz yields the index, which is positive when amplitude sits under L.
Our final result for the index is 6.7 Hz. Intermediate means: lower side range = 74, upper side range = 81.7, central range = 59.8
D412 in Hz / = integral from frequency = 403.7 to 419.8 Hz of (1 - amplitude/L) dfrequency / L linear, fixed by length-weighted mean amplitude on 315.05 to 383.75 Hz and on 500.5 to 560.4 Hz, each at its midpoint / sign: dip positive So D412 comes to 0.8 Hz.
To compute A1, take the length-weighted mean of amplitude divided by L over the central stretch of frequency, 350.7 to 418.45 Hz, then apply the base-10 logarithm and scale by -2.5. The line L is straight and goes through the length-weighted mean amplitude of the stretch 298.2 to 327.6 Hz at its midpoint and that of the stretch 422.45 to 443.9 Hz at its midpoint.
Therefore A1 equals 0.04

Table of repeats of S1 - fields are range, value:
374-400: 67.2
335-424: 72.6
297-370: 74.6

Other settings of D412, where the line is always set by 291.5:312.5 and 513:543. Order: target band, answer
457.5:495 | 7.19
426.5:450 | 0.81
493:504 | 2.56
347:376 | -0.11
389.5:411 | 3.12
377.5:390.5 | 0.74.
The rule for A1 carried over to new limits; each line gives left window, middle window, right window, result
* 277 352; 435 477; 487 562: 0.06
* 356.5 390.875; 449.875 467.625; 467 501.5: -0.16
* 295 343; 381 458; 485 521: -0.02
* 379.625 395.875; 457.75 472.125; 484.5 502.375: -0.21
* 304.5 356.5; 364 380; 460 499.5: -0.04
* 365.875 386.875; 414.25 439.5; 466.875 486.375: -0.10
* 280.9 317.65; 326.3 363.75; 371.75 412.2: -0.07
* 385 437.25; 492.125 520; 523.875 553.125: 0.12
